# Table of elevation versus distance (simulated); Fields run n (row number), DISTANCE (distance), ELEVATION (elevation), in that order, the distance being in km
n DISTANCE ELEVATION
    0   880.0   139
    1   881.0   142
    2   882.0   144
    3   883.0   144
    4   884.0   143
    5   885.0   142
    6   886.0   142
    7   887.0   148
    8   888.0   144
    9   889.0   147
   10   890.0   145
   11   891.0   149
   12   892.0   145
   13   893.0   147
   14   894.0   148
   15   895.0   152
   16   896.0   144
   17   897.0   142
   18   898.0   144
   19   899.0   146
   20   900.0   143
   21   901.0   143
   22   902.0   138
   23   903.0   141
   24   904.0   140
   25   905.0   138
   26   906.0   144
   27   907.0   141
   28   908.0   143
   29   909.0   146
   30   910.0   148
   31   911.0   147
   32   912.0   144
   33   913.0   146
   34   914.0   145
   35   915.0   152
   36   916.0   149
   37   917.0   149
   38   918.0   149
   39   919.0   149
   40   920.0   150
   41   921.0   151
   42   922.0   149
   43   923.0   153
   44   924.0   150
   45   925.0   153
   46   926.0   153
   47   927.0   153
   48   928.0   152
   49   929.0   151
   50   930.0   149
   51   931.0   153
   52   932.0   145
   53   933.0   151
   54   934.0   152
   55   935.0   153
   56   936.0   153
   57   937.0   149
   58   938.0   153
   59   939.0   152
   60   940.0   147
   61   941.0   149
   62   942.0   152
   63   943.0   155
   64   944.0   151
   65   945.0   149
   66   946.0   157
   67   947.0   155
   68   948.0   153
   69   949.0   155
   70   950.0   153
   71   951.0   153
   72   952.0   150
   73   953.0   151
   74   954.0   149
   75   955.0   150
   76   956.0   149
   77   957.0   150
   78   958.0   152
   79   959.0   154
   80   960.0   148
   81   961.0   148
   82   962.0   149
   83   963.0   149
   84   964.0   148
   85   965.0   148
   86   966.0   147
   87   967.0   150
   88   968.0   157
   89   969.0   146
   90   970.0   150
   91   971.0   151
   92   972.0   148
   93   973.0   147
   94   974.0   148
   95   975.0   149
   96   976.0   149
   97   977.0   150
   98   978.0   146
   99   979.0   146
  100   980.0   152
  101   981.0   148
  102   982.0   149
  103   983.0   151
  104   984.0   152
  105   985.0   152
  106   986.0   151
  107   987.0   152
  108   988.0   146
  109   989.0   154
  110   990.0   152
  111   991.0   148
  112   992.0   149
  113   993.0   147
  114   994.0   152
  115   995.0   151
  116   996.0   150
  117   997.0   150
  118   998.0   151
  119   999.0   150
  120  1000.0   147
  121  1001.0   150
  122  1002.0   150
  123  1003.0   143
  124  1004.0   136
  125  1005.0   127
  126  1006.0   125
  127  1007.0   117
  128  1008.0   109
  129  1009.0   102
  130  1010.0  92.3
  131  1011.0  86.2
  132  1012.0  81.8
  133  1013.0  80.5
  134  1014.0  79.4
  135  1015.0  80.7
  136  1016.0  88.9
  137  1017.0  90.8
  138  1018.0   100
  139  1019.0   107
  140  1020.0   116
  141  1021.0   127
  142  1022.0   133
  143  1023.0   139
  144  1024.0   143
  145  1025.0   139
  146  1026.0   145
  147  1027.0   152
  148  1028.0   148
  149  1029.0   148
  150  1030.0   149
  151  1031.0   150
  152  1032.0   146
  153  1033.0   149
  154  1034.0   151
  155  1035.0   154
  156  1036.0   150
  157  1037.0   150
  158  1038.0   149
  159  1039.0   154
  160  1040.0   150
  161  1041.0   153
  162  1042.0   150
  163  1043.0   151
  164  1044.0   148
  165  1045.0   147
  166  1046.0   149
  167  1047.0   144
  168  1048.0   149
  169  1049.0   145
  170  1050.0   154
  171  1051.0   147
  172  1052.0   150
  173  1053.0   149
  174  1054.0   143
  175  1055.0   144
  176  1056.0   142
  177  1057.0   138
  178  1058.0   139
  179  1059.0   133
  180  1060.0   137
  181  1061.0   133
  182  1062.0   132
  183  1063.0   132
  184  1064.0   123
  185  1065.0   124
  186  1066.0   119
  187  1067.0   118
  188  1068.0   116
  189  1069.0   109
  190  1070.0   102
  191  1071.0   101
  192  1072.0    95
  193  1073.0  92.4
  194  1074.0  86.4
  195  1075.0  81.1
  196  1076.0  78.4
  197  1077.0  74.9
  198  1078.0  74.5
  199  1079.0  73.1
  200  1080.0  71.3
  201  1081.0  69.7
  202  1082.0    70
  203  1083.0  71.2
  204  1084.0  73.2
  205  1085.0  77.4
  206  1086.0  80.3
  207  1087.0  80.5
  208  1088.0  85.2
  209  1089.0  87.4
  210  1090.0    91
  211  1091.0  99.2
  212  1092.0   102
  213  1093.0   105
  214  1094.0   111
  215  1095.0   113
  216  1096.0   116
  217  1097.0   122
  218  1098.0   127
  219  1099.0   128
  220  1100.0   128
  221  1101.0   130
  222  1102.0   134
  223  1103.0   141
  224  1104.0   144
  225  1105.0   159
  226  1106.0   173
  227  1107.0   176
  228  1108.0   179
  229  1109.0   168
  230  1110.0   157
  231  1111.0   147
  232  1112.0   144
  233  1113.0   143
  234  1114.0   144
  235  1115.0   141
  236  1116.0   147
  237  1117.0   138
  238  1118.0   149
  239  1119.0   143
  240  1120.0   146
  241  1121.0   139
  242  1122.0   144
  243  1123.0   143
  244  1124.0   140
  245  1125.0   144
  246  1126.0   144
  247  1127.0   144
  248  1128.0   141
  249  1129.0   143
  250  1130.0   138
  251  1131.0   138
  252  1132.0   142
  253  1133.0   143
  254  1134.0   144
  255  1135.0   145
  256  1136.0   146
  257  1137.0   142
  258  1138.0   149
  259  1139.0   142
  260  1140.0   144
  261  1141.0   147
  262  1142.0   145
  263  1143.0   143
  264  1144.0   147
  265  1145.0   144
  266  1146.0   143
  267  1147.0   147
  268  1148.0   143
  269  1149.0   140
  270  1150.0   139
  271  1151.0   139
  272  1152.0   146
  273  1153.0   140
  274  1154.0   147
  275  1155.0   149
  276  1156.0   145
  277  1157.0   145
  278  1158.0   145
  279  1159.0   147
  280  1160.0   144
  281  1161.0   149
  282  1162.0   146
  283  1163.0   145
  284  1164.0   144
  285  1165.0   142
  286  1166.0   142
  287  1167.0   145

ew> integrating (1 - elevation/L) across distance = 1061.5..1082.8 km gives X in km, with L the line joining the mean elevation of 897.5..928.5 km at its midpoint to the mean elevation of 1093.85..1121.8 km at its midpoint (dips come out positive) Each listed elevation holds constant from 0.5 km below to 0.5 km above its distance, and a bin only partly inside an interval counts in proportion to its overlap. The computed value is 6.92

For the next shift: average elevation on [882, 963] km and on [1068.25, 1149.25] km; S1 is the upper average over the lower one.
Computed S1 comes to 0.84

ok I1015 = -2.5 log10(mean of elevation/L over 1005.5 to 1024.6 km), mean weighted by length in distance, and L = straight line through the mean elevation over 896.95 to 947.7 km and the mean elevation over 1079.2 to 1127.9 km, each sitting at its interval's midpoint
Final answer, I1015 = 0.28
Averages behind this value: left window 148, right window 125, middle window 105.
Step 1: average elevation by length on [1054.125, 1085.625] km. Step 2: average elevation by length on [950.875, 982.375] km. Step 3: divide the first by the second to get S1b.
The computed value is 0.70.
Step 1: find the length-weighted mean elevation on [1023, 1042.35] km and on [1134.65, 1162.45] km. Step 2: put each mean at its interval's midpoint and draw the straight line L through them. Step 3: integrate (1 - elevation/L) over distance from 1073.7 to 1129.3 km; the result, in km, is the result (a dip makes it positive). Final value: 9.6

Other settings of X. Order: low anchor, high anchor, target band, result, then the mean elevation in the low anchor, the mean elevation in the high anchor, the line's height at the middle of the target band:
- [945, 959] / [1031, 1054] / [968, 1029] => 6.4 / 152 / 149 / 151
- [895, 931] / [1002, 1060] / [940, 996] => -4.0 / 147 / 133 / 140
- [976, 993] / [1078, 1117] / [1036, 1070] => -2.3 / 150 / 118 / 131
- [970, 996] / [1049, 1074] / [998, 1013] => 2.2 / 150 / 128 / 143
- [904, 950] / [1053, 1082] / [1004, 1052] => -4.2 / 150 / 110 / 121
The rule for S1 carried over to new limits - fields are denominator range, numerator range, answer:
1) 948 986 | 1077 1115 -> 0.77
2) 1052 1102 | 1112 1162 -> 1.34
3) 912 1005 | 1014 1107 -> 0.82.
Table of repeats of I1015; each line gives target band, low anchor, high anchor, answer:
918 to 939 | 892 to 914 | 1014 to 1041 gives -0.07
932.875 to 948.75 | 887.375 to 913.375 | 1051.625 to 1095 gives -0.13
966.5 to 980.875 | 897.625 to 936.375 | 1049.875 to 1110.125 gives -0.10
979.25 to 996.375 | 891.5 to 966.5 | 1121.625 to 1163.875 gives -0.02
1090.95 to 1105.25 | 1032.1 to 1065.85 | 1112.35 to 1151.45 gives 0.16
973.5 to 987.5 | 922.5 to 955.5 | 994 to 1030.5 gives -0.10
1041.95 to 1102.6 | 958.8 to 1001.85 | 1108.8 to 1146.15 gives 0.27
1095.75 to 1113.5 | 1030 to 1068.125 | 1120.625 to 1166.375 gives -0.02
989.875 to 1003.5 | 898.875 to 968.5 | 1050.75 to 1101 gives -0.14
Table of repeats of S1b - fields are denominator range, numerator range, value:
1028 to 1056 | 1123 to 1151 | 0.96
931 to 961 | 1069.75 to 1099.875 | 0.61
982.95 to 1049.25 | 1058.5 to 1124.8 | 0.87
